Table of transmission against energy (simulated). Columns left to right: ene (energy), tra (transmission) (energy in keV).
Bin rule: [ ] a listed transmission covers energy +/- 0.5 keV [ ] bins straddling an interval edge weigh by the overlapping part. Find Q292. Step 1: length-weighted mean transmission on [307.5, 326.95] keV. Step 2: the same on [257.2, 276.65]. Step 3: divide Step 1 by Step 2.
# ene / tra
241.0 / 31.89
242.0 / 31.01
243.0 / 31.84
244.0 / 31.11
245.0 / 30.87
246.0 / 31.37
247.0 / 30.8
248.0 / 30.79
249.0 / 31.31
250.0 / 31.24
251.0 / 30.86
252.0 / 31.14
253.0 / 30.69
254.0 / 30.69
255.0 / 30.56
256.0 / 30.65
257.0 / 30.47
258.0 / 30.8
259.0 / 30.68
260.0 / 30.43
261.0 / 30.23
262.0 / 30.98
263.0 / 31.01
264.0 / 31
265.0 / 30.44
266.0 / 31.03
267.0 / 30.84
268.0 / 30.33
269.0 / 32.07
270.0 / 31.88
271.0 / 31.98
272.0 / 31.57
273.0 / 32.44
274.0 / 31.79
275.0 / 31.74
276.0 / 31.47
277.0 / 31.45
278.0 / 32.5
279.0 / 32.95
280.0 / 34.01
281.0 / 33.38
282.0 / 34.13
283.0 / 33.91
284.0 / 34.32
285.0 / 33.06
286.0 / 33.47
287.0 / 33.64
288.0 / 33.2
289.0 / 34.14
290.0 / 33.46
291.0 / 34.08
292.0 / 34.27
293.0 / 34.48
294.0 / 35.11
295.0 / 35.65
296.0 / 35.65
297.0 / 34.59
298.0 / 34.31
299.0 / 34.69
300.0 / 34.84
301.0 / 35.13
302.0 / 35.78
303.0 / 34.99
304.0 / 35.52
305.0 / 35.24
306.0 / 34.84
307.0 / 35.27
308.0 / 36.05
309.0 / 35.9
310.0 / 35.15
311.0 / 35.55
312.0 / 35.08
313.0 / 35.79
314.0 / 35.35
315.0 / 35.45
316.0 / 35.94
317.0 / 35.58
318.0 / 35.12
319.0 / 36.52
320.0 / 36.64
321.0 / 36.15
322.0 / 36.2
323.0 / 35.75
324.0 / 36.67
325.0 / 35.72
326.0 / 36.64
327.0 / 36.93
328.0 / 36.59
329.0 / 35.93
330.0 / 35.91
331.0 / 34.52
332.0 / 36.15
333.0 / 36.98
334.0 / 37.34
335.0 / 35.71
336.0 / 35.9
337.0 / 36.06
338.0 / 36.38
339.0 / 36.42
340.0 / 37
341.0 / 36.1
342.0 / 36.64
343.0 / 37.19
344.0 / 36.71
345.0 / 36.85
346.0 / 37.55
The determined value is 1.2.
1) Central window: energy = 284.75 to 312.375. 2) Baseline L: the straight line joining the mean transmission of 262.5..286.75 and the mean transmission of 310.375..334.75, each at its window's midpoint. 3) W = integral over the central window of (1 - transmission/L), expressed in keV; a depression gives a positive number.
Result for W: -0.5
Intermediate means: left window 32.2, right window 36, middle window 34.8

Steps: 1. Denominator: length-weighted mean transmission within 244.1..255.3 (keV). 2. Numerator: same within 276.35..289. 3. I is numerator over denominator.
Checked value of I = 1.08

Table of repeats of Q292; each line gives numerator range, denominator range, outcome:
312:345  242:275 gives 1.16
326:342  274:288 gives 1.10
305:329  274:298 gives 1.07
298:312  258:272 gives 1.14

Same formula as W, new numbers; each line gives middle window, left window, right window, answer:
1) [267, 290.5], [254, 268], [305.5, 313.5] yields -0.2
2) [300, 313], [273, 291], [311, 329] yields -0.2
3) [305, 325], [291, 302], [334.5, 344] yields -0.1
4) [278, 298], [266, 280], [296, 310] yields -0.3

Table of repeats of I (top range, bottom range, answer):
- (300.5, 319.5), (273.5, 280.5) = 1.10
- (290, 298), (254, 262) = 1.14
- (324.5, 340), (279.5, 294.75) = 1.07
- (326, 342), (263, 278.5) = 1.15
